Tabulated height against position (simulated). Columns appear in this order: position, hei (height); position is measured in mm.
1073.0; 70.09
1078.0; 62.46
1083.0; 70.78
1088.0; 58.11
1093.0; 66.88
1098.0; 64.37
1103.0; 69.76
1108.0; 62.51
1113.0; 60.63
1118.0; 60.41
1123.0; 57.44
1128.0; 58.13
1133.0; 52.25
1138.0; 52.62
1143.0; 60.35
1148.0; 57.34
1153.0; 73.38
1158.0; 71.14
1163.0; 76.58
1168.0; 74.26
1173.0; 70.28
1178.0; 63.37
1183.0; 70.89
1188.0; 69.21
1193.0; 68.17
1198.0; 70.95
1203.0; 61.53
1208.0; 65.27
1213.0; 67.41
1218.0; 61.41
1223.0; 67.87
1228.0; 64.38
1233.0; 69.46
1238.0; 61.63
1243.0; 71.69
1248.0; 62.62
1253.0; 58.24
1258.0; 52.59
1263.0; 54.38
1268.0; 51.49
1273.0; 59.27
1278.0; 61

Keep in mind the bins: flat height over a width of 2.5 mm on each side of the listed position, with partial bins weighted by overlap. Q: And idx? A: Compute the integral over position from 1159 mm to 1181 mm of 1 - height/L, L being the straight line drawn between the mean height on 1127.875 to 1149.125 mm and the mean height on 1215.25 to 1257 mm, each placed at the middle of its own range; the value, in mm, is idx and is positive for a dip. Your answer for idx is -4.7 mm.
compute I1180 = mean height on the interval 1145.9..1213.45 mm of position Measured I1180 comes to 68.7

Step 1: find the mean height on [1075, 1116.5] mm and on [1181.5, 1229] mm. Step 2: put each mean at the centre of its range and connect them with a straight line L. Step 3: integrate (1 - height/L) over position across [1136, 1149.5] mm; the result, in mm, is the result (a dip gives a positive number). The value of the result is 1.8 mm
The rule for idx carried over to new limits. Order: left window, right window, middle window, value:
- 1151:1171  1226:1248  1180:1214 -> 1.3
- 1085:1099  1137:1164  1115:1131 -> 1.4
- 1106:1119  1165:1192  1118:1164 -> 2.4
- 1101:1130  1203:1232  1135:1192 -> -3.5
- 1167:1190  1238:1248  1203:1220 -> 0.9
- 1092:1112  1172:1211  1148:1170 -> -1.8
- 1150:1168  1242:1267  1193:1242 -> -1.2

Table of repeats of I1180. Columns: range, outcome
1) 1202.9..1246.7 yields 65.8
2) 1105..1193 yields 64.3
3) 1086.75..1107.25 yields 65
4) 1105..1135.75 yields 58.7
